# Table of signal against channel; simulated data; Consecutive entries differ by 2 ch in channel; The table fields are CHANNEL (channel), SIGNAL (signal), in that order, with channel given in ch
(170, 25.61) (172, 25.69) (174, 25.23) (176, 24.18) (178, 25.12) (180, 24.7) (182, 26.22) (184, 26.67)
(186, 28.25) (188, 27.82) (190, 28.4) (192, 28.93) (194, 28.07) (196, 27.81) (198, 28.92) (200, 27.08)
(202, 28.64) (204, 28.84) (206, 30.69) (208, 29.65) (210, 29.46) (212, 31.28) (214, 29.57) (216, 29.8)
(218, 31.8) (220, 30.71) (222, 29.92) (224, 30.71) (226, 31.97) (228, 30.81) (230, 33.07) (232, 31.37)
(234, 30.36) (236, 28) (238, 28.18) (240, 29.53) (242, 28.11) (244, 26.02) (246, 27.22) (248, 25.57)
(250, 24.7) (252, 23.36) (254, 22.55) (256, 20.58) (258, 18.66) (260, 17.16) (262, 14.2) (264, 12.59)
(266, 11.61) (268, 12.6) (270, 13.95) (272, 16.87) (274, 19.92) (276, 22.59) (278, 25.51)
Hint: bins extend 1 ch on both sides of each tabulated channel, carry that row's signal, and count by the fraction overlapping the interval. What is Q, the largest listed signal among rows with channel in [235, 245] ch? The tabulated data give 29.53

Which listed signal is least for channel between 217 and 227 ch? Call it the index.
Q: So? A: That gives 29.92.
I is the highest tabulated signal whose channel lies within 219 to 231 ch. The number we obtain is 33.07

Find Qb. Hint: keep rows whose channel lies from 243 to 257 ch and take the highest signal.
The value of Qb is 27.22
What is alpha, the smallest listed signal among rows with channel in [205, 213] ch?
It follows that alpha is 29.46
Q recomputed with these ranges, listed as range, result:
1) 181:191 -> 28.4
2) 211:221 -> 31.8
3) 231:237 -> 31.37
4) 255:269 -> 20.58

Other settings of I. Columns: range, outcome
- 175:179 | 25.12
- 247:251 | 25.57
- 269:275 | 19.92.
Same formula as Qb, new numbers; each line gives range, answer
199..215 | 31.28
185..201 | 28.93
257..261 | 18.66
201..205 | 28.84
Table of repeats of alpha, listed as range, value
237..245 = 26.02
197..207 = 27.08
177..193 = 24.7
